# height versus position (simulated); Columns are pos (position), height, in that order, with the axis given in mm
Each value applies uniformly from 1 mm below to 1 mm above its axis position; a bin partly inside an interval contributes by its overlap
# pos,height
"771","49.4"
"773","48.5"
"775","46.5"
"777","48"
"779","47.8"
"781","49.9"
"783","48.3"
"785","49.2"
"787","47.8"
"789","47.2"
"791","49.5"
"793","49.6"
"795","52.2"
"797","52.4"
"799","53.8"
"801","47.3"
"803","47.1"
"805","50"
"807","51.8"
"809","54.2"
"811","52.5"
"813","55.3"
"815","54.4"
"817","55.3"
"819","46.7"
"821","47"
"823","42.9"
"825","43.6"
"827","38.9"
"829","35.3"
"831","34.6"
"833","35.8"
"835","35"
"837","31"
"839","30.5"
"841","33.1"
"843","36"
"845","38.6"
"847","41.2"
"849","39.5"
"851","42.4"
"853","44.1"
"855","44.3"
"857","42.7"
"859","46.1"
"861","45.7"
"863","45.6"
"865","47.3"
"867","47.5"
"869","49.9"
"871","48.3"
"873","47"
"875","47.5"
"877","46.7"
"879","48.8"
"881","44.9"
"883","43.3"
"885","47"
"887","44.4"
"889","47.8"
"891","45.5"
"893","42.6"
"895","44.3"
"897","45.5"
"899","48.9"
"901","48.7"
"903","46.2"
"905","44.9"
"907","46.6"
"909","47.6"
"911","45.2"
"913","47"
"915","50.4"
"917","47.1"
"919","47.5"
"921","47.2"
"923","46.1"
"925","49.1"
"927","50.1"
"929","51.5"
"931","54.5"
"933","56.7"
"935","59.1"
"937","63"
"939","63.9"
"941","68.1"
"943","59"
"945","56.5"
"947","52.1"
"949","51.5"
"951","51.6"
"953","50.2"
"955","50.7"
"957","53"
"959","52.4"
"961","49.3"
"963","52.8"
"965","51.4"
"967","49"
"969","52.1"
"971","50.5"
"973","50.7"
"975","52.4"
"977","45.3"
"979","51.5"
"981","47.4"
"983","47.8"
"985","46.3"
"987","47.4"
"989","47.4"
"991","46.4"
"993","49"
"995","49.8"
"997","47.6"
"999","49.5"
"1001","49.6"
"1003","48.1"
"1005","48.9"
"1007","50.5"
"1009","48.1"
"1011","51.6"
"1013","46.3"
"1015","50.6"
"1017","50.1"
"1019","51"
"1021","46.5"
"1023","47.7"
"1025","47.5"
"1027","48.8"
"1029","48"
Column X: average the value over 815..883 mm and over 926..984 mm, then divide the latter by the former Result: 1.25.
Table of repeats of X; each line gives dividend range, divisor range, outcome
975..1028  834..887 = 1.13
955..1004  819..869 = 1.22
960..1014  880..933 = 1.04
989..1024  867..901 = 1.05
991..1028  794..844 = 1.09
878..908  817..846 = 1.20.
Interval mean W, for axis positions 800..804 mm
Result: 47.2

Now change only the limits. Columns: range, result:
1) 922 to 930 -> 49.2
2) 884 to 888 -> 45.7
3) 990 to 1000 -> 48.5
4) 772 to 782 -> 48.1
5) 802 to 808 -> 49.6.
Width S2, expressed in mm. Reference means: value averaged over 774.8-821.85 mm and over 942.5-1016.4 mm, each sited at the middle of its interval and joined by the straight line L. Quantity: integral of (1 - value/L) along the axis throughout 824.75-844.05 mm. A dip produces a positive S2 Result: 5.8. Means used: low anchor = 50.2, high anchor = 50.1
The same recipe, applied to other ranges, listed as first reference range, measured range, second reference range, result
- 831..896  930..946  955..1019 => -4.5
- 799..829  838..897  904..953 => 7.6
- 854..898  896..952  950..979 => -3.4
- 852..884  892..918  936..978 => 1.5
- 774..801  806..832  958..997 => 1.2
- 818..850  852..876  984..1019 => -3.8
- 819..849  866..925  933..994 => -2.8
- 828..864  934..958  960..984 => -4.5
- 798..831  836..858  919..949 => 5.1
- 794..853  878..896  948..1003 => 0.4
